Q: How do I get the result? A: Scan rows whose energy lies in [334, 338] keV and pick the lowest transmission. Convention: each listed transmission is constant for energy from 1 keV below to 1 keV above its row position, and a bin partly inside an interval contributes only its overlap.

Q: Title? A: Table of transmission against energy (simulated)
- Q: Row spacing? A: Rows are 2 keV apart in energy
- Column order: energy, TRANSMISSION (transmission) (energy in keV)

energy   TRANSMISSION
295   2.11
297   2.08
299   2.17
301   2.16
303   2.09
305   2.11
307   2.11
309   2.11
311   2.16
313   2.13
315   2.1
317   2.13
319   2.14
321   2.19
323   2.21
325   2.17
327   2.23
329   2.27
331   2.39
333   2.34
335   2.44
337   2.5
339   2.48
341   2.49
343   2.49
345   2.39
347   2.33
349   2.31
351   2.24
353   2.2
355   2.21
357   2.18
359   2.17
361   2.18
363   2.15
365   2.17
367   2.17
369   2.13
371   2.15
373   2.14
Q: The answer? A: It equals 2.44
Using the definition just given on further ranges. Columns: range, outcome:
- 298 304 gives 2.09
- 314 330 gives 2.1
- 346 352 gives 2.24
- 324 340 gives 2.17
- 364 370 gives 2.13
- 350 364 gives 2.15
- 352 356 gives 2.2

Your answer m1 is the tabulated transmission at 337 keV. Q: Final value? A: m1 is 2.5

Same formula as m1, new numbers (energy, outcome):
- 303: 2.09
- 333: 2.34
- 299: 2.17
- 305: 2.11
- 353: 2.2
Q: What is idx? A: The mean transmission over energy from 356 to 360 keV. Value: 2.17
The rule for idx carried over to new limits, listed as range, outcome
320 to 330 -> 2.21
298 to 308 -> 2.13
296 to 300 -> 2.12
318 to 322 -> 2.17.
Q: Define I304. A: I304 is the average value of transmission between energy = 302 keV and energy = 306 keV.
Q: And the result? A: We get 2.1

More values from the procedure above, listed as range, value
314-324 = 2.15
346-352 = 2.29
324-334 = 2.28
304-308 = 2.11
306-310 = 2.11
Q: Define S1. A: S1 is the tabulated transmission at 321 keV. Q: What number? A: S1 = 2.19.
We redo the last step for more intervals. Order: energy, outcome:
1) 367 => 2.17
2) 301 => 2.16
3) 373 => 2.14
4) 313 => 2.13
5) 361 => 2.18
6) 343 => 2.49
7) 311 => 2.16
